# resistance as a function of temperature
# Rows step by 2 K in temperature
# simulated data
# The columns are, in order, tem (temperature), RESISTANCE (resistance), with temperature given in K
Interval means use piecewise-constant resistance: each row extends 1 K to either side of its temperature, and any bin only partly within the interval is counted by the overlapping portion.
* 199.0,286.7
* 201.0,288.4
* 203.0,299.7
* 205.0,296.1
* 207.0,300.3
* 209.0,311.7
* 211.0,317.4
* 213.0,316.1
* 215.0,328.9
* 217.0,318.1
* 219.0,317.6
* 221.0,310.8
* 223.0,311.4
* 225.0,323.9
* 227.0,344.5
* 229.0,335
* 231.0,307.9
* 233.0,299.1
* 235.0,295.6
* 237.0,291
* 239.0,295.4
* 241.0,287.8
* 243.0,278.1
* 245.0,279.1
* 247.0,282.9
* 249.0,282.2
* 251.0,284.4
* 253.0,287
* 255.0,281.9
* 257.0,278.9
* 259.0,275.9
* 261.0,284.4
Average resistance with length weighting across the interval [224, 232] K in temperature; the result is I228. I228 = 328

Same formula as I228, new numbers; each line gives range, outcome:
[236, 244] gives 288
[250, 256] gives 284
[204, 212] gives 306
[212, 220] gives 320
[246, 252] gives 283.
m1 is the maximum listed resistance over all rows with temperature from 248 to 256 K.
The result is 287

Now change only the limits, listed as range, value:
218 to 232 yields 344.5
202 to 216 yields 328.9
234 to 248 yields 295.6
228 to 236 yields 335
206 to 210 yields 311.7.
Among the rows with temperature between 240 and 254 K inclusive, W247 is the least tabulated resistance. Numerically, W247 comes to 278.1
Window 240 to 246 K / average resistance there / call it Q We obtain 282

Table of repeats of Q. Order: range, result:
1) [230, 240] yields 298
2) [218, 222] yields 314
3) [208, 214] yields 315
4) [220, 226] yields 315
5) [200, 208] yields 296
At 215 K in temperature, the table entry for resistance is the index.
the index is 328.9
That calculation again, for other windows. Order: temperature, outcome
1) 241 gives 287.8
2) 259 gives 275.9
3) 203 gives 299.7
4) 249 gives 282.2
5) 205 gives 296.1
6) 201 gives 288.4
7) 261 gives 284.4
